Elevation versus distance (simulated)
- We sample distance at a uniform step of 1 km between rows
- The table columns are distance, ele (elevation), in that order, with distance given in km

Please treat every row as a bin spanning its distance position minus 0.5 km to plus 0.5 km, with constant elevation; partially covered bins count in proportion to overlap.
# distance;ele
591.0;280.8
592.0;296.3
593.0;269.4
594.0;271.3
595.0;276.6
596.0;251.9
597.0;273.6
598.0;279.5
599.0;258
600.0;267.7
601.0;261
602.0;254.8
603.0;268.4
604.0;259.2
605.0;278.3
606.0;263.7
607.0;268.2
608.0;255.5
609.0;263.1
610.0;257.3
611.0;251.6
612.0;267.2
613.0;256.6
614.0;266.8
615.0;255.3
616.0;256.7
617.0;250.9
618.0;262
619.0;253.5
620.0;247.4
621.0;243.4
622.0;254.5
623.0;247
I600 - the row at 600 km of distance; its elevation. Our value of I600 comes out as 267.7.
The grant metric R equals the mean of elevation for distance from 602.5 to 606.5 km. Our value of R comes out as 267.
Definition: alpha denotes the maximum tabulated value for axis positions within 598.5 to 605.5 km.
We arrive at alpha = 278.3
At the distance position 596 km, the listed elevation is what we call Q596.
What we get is 251.9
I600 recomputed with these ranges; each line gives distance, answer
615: 255.3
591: 280.8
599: 258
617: 250.9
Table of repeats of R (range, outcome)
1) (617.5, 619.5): 258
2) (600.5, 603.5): 261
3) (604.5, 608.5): 266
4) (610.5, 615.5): 260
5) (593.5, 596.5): 267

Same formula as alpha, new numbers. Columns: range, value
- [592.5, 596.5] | 276.6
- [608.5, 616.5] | 267.2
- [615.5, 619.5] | 262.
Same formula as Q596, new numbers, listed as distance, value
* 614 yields 266.8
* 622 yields 254.5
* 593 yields 269.4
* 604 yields 259.2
